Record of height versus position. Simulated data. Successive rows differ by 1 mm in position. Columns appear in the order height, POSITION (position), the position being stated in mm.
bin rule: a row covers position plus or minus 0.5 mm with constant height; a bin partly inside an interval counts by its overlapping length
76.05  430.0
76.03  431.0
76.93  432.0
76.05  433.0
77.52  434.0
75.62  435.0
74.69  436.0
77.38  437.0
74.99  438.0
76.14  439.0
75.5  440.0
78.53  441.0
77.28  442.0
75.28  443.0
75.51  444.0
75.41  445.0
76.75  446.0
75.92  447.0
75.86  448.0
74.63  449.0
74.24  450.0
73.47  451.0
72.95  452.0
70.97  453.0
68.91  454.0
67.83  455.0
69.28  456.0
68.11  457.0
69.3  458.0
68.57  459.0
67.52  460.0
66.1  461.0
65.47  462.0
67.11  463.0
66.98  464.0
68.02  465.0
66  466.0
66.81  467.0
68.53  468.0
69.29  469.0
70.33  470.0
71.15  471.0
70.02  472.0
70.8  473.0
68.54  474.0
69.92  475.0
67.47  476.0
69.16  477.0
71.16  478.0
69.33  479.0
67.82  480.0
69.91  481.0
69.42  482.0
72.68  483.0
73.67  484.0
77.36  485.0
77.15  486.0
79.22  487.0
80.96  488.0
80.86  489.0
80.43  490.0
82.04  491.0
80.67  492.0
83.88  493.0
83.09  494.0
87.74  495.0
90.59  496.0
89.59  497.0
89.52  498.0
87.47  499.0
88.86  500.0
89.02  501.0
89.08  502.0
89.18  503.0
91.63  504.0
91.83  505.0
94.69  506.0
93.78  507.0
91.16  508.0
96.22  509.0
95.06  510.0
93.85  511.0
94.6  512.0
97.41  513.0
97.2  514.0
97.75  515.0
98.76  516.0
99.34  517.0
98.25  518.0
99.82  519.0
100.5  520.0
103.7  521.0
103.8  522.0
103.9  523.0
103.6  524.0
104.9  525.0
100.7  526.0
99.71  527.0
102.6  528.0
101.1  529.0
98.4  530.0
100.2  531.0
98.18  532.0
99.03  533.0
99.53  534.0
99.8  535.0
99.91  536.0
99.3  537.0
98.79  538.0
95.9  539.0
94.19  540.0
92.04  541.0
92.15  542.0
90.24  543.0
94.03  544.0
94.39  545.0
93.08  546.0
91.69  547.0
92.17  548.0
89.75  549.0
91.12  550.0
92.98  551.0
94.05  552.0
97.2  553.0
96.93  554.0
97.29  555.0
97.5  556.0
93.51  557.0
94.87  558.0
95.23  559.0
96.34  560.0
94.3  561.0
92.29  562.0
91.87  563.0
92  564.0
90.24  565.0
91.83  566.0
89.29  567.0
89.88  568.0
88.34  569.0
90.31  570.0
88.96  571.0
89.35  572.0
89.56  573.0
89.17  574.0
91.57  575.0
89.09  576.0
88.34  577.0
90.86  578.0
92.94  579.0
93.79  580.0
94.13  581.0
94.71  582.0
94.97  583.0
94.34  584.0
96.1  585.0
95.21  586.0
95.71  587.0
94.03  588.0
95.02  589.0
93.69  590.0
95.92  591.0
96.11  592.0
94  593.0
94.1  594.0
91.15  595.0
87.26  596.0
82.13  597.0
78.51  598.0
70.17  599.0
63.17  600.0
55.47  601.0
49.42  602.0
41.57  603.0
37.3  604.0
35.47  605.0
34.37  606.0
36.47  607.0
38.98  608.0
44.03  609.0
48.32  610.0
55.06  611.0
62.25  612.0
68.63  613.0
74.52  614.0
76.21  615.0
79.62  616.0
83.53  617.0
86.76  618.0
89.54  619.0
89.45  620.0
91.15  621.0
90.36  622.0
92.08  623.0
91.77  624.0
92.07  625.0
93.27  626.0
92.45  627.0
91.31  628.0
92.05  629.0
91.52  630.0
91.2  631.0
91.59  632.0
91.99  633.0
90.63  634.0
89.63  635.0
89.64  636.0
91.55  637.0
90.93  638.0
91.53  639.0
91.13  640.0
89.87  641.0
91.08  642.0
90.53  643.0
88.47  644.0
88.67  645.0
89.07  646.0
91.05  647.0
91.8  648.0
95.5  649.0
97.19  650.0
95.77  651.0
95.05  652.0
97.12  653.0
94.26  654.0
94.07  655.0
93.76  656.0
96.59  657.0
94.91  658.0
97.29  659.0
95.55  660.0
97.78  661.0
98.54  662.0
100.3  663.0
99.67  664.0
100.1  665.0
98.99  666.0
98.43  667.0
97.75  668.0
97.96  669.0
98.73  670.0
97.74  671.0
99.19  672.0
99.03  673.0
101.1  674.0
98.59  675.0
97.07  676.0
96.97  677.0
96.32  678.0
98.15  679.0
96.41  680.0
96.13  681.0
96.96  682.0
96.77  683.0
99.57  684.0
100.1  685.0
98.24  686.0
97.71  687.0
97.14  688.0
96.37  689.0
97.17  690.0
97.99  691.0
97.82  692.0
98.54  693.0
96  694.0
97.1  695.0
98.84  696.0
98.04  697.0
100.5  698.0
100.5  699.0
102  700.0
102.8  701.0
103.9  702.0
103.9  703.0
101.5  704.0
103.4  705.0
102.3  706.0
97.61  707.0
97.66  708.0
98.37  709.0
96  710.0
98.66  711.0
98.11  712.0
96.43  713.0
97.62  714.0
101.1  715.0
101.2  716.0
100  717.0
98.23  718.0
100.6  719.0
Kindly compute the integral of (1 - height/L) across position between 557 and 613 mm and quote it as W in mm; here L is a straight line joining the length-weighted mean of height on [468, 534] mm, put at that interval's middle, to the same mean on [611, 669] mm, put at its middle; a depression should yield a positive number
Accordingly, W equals 5.4 mm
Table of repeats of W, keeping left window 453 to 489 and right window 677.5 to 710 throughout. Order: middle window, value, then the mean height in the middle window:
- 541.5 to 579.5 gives -4.92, 92.2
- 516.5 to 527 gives -3.43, 102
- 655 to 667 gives -0.36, 97.5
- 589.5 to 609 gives 4.49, 66.5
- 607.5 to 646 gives 2.90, 83.6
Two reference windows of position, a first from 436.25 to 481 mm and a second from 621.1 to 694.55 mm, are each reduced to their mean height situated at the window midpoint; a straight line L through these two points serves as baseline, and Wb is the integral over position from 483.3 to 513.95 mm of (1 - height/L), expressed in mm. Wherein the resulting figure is -4.6 mm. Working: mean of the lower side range 71.2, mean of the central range 87.4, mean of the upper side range 95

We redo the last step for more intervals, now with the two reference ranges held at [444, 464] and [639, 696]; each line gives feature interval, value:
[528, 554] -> -4.64 mm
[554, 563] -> -1.27 mm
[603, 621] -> 5.69 mm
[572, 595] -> -1.83 mm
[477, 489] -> 0.13 mm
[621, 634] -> -0.03 mm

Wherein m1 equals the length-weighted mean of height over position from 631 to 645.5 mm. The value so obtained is 90.5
